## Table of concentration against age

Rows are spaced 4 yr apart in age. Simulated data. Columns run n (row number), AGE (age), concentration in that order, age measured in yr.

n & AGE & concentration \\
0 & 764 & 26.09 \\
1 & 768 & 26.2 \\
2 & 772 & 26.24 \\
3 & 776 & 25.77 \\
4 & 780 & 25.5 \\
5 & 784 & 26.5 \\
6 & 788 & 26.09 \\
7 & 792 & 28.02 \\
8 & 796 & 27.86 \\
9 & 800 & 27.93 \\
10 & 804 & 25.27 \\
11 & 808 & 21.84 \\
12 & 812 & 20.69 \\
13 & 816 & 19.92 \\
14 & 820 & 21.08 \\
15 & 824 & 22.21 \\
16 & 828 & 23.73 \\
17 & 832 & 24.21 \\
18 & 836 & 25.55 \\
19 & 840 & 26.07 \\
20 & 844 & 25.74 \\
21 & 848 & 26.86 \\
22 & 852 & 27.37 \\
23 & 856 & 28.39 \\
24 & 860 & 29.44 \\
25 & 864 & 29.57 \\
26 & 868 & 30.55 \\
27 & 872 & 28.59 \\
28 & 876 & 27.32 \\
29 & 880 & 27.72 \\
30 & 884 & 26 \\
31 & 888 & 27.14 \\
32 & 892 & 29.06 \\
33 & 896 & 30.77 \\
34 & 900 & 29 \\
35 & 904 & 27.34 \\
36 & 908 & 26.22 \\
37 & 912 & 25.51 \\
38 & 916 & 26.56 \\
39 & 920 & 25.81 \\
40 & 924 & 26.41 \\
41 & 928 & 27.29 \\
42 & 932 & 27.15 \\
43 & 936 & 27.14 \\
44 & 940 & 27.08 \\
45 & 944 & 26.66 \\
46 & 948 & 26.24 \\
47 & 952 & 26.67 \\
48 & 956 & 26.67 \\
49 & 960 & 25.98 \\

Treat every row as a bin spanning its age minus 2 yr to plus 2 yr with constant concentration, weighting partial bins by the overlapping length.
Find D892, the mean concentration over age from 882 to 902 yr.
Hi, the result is 28.4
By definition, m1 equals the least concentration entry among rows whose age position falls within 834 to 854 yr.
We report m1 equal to 25.55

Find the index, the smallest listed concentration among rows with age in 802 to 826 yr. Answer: 19.92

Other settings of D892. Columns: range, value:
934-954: 26.8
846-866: 28.3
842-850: 26.3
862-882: 28.8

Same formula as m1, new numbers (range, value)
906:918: 25.51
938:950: 26.24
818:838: 21.08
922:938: 26.41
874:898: 26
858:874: 28.59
